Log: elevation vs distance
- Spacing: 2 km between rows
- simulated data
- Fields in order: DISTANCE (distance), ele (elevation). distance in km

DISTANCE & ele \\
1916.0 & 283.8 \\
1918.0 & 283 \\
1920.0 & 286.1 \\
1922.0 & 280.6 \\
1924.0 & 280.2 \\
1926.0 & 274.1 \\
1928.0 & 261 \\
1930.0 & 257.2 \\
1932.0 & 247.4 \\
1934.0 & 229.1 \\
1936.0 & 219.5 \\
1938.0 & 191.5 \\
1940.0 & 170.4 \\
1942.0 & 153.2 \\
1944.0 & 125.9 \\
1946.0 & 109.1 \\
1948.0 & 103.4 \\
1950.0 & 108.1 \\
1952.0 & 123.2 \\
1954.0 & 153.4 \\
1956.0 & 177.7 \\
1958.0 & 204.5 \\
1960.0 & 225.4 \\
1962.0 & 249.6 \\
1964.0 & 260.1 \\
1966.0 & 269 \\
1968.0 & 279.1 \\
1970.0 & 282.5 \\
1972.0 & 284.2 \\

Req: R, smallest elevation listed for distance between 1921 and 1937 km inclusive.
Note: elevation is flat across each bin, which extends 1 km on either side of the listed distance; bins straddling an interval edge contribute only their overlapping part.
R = 219.5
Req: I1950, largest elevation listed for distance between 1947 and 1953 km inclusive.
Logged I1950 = 123.2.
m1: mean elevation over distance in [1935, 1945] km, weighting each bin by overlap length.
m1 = 172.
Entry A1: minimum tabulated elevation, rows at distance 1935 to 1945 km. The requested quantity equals 125.9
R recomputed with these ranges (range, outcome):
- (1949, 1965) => 108.1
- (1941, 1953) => 103.4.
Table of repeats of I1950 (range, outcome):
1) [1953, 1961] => 225.4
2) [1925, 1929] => 274.1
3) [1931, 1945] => 247.4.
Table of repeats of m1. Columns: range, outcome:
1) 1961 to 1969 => 264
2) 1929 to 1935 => 245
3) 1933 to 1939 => 213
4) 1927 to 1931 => 259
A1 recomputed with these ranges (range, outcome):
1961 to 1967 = 249.6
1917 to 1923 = 280.6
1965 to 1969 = 269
